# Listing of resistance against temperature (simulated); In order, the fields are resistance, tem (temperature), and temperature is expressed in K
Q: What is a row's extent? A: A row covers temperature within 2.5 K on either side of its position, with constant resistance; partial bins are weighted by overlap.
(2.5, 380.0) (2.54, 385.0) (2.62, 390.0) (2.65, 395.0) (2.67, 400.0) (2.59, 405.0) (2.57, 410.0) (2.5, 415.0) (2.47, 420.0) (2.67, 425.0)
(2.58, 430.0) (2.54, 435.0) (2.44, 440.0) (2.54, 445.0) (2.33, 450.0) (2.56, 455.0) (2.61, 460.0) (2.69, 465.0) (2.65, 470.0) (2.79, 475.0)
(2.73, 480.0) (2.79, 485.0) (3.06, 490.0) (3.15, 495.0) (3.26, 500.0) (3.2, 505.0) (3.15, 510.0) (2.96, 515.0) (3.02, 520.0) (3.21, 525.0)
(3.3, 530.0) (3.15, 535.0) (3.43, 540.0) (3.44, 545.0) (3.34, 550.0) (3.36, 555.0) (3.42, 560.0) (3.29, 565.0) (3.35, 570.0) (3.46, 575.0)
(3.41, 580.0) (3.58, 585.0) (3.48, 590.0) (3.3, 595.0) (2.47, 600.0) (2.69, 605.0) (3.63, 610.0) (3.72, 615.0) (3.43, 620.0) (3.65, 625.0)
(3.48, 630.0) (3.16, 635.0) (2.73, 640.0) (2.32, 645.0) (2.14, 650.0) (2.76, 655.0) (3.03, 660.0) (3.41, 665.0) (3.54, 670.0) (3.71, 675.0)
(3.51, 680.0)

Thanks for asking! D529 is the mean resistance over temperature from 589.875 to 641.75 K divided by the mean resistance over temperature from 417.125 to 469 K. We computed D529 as 1.28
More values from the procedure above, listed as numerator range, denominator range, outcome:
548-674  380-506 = 1.20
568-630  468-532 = 1.11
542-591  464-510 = 1.16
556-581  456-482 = 1.26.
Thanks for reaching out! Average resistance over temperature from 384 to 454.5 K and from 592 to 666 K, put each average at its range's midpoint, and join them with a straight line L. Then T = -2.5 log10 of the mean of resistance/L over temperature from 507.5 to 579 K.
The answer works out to -0.15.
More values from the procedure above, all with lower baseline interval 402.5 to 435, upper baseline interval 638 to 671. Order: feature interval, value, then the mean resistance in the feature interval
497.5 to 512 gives -0.20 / 3.21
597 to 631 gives -0.18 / 3.29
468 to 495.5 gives -0.08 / 2.84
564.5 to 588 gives -0.25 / 3.43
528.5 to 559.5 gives -0.23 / 3.34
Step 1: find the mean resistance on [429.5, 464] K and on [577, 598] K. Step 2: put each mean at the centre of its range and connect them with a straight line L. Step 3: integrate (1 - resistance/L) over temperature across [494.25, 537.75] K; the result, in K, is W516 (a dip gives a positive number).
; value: -2.91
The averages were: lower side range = 2.52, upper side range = 3.42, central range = 3.16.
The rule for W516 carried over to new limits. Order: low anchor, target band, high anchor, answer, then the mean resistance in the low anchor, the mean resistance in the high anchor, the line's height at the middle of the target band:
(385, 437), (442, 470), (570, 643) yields 1.99 K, 2.58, 3.29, 2.75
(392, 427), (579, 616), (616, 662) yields -4.38 K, 2.59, 2.99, 2.92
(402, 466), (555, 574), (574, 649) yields -2.08 K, 2.54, 3.21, 3.03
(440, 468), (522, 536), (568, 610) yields -1.39 K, 2.54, 3.24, 2.93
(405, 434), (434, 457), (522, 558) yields 2.07 K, 2.56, 3.32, 2.72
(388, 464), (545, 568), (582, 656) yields -3.37 K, 2.56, 3.11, 2.93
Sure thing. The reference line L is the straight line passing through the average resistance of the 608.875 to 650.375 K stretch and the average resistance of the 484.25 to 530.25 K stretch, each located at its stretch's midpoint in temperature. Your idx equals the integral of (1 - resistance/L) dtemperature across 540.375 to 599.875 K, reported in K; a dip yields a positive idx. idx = -4.20 K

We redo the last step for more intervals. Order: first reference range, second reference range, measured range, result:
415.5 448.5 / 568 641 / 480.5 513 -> -2.9 K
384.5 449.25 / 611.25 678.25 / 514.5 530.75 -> -1.6 K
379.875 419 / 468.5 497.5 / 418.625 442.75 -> 1.3 K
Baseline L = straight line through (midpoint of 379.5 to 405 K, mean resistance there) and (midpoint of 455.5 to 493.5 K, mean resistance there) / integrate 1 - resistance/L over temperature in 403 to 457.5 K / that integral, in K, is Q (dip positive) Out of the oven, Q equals 3.0 K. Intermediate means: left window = 2.6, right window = 2.76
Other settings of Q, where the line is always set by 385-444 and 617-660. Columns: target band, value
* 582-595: -2.7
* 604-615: -1.6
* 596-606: 0.8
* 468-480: -0.2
